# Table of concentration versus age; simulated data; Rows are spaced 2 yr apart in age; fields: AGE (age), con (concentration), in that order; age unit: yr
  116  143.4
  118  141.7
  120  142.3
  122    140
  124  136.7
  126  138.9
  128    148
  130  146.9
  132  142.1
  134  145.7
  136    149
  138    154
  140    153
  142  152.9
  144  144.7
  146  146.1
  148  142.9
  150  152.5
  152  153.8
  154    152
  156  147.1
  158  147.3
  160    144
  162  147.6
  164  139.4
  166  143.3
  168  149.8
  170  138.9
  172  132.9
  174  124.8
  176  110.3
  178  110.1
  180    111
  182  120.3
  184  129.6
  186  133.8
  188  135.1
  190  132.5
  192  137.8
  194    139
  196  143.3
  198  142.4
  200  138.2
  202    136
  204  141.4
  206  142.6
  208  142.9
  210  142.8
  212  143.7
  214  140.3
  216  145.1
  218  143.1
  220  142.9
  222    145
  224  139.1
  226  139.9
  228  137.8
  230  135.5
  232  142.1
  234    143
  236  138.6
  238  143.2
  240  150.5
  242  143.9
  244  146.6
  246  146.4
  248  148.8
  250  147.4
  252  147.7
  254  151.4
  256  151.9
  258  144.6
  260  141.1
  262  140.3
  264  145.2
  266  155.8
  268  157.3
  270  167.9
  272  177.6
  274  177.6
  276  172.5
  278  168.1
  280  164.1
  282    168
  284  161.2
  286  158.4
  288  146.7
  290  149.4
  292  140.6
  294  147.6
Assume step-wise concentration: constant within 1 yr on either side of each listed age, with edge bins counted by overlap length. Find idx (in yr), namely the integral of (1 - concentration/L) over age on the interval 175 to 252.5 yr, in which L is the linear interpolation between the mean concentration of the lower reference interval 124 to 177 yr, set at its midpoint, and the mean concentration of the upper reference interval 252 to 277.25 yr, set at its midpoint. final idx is 6.5 yr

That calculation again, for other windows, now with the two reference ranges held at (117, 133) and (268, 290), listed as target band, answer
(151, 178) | 1.49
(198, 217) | 1.59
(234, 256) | 1.85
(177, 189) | 2.18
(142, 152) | -0.18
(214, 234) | 1.99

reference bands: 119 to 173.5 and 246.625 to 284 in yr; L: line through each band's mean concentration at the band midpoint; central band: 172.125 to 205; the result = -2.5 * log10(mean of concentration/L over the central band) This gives 0.15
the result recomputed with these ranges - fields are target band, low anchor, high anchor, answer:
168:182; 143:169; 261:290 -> 0.207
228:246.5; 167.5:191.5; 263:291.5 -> 0.035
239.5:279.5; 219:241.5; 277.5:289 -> -0.014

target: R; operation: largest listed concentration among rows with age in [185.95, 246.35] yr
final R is 150.5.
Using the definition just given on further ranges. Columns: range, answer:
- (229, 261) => 151.9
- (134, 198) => 154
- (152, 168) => 153.8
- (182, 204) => 143.3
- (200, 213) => 143.7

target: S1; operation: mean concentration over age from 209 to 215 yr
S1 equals 142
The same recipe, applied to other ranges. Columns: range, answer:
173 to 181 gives 114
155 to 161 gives 146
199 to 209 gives 140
